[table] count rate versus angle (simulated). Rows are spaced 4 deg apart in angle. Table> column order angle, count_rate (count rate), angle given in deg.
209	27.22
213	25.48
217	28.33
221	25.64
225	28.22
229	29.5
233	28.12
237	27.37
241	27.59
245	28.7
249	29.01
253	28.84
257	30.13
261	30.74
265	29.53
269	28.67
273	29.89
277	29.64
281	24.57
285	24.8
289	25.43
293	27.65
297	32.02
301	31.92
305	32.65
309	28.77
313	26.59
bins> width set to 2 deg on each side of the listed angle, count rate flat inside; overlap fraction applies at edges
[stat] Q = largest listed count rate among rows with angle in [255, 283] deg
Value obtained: 30.74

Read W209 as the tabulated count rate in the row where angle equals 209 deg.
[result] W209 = 27.22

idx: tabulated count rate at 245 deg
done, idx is 28.7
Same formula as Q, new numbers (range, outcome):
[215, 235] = 29.5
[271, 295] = 29.89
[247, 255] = 29.01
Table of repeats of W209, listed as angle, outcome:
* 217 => 28.33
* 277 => 29.64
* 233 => 28.12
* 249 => 29.01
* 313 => 26.59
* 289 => 25.43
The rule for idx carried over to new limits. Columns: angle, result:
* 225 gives 28.22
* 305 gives 32.65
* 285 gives 24.8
